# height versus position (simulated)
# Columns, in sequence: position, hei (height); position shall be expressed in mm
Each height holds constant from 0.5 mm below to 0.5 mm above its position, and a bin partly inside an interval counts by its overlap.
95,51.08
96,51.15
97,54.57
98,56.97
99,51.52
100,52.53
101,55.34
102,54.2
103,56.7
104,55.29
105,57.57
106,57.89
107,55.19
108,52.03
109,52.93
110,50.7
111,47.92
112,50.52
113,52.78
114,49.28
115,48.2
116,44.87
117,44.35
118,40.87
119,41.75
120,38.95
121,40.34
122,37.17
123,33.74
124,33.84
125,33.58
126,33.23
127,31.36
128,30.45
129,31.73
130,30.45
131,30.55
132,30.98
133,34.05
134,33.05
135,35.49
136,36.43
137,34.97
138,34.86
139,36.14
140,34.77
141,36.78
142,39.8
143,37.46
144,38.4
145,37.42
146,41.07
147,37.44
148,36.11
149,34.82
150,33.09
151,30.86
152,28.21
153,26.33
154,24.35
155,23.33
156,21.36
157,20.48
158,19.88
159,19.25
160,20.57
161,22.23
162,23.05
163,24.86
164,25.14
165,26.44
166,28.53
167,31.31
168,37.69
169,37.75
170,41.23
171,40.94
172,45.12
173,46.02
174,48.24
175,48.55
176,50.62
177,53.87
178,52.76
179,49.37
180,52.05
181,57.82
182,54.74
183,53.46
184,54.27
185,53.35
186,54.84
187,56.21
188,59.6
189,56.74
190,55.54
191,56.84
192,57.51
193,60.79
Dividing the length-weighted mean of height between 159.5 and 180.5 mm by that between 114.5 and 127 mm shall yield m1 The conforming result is 1.0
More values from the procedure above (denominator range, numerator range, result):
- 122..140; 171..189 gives 1.56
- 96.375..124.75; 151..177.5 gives 0.66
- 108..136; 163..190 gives 1.18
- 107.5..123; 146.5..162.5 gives 0.58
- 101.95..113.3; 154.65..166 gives 0.42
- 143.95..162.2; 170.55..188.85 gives 1.84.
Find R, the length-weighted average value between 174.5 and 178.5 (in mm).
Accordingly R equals 51.4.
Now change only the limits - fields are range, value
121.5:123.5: 35.5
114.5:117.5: 45.8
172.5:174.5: 47.1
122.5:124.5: 33.8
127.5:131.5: 30.8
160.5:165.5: 24.3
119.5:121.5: 39.6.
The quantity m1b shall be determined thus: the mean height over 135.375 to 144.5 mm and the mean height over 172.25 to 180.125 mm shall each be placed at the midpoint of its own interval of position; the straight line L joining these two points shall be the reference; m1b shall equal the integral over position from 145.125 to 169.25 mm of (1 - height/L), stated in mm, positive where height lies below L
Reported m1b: 8.19 mm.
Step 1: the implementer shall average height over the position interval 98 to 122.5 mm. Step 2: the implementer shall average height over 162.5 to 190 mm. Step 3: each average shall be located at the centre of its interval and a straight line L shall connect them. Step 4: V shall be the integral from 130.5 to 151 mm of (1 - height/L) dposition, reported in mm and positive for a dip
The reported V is 5.3 mm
